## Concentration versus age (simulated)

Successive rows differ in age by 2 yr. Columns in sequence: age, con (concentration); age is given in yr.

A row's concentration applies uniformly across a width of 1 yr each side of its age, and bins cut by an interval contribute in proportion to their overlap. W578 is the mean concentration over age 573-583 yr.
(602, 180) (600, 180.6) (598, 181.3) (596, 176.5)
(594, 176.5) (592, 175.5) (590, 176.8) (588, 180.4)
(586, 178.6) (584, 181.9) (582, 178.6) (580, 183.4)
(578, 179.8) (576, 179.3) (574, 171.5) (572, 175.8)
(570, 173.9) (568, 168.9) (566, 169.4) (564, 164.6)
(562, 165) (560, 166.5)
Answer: 179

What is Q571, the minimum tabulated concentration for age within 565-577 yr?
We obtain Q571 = 168.9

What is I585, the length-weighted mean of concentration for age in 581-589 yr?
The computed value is 180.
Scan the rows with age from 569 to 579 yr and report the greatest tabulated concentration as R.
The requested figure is 179.8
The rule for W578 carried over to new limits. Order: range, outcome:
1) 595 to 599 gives 179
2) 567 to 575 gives 173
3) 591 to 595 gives 176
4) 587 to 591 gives 179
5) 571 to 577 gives 176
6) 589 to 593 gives 176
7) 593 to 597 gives 176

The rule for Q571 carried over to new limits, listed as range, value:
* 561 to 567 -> 164.6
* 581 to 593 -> 175.5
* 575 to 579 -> 179.3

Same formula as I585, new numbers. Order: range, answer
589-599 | 177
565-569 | 169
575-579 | 180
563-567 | 167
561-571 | 168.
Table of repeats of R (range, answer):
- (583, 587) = 181.9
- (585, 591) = 180.4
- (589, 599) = 181.3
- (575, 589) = 183.4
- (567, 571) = 173.9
